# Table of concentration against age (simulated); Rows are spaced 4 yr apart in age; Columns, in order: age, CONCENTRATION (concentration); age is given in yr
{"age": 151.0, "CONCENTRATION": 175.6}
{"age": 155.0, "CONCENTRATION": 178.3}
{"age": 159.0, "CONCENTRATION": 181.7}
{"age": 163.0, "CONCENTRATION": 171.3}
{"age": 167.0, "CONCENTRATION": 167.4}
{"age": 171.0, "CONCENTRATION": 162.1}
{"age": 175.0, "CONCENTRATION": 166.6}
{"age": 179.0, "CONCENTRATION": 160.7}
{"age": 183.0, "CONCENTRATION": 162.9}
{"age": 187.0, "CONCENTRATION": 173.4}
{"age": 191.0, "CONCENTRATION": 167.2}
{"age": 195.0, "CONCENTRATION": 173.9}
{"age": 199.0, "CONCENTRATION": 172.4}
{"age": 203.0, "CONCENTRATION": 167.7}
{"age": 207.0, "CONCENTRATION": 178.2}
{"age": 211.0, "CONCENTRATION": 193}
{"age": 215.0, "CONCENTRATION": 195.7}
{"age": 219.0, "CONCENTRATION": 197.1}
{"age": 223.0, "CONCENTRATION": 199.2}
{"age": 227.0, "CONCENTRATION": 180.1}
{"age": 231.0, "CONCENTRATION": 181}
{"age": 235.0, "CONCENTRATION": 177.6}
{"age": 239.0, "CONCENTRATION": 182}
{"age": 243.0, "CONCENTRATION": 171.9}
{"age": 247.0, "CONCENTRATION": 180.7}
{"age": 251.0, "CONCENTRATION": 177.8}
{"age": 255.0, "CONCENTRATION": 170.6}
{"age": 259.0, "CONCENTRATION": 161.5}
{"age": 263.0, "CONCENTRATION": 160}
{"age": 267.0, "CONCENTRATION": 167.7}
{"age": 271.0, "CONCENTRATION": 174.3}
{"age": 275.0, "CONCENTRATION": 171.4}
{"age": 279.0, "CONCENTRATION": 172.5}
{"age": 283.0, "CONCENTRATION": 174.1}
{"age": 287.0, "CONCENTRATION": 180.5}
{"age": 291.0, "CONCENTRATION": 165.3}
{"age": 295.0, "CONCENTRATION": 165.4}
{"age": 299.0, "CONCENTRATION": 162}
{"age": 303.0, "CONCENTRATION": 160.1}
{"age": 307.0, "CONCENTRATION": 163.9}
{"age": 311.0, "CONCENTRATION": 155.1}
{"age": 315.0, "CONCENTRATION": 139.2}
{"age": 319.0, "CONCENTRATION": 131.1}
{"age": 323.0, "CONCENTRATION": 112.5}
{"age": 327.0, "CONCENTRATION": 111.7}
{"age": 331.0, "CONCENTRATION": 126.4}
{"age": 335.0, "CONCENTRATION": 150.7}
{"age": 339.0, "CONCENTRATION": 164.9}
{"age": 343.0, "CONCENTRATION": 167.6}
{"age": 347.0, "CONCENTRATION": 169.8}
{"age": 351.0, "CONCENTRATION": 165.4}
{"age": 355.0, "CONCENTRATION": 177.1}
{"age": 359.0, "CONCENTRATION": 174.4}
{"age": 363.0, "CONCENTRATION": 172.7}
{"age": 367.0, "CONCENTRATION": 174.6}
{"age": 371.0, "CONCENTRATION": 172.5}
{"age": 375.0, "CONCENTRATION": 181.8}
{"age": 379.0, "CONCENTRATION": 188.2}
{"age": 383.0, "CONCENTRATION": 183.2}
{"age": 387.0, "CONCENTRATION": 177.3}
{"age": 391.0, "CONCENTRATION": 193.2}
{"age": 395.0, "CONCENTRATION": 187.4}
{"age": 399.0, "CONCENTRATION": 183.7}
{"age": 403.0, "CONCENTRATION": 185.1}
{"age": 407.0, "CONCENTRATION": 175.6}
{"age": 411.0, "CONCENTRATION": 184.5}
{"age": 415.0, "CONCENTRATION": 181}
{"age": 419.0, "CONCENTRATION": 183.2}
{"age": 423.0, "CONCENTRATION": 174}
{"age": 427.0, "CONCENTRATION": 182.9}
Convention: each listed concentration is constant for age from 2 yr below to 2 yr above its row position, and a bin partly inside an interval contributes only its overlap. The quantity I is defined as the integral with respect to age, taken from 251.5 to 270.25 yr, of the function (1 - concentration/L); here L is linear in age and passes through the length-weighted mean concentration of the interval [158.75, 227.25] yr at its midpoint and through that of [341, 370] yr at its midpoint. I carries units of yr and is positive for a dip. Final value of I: 0.8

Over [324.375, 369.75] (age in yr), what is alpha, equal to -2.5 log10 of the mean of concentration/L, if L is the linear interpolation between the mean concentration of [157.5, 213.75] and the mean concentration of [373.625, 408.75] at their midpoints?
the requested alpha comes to 0.142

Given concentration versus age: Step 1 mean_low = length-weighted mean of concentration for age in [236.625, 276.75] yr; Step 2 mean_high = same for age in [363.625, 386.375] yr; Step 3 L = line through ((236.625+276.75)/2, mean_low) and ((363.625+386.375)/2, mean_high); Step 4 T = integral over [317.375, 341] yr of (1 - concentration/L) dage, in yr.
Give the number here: 5.8 yr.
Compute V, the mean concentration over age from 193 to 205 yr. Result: 171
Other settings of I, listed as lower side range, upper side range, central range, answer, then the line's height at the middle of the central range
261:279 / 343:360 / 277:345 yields 6.7 yr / 170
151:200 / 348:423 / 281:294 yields 0.2 yr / 175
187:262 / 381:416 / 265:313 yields 3.4 yr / 181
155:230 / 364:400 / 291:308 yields 1.6 yr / 180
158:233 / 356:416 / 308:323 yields 3.3 yr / 179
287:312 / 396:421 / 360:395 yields -0.7 yr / 177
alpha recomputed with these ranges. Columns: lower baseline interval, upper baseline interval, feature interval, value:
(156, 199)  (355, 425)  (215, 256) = -0.06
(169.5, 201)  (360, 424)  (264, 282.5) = 0.01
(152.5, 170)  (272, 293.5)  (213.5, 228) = -0.12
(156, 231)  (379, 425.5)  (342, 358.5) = 0.07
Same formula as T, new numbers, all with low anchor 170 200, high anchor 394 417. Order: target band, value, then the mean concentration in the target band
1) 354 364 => 0.3 yr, 175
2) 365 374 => 0.3 yr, 174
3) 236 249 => -0.5 yr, 178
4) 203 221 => -2.0 yr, 188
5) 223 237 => -1.0 yr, 182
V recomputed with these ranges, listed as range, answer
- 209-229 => 193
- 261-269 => 164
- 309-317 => 147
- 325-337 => 130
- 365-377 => 176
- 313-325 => 128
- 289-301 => 164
